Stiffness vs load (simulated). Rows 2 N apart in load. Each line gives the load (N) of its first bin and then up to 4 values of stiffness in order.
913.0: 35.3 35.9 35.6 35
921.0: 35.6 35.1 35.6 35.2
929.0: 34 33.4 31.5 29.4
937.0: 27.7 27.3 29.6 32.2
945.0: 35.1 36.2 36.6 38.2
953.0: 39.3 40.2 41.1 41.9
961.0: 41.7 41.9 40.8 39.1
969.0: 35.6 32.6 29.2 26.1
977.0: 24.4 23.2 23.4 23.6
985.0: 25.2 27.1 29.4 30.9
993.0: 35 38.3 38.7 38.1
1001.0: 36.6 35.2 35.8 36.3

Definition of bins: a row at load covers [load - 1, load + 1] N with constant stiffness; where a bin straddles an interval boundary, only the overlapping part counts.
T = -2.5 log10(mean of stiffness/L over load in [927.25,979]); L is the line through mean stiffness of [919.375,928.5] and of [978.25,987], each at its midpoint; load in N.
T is -0.17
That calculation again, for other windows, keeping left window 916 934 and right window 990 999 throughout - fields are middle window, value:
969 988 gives 0.32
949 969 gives -0.14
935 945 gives 0.17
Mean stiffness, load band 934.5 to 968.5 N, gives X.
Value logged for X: 36.5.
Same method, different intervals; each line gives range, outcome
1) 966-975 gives 33.2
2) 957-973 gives 38.6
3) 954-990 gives 32.6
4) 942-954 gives 36.3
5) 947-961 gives 39.5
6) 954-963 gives 41.3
